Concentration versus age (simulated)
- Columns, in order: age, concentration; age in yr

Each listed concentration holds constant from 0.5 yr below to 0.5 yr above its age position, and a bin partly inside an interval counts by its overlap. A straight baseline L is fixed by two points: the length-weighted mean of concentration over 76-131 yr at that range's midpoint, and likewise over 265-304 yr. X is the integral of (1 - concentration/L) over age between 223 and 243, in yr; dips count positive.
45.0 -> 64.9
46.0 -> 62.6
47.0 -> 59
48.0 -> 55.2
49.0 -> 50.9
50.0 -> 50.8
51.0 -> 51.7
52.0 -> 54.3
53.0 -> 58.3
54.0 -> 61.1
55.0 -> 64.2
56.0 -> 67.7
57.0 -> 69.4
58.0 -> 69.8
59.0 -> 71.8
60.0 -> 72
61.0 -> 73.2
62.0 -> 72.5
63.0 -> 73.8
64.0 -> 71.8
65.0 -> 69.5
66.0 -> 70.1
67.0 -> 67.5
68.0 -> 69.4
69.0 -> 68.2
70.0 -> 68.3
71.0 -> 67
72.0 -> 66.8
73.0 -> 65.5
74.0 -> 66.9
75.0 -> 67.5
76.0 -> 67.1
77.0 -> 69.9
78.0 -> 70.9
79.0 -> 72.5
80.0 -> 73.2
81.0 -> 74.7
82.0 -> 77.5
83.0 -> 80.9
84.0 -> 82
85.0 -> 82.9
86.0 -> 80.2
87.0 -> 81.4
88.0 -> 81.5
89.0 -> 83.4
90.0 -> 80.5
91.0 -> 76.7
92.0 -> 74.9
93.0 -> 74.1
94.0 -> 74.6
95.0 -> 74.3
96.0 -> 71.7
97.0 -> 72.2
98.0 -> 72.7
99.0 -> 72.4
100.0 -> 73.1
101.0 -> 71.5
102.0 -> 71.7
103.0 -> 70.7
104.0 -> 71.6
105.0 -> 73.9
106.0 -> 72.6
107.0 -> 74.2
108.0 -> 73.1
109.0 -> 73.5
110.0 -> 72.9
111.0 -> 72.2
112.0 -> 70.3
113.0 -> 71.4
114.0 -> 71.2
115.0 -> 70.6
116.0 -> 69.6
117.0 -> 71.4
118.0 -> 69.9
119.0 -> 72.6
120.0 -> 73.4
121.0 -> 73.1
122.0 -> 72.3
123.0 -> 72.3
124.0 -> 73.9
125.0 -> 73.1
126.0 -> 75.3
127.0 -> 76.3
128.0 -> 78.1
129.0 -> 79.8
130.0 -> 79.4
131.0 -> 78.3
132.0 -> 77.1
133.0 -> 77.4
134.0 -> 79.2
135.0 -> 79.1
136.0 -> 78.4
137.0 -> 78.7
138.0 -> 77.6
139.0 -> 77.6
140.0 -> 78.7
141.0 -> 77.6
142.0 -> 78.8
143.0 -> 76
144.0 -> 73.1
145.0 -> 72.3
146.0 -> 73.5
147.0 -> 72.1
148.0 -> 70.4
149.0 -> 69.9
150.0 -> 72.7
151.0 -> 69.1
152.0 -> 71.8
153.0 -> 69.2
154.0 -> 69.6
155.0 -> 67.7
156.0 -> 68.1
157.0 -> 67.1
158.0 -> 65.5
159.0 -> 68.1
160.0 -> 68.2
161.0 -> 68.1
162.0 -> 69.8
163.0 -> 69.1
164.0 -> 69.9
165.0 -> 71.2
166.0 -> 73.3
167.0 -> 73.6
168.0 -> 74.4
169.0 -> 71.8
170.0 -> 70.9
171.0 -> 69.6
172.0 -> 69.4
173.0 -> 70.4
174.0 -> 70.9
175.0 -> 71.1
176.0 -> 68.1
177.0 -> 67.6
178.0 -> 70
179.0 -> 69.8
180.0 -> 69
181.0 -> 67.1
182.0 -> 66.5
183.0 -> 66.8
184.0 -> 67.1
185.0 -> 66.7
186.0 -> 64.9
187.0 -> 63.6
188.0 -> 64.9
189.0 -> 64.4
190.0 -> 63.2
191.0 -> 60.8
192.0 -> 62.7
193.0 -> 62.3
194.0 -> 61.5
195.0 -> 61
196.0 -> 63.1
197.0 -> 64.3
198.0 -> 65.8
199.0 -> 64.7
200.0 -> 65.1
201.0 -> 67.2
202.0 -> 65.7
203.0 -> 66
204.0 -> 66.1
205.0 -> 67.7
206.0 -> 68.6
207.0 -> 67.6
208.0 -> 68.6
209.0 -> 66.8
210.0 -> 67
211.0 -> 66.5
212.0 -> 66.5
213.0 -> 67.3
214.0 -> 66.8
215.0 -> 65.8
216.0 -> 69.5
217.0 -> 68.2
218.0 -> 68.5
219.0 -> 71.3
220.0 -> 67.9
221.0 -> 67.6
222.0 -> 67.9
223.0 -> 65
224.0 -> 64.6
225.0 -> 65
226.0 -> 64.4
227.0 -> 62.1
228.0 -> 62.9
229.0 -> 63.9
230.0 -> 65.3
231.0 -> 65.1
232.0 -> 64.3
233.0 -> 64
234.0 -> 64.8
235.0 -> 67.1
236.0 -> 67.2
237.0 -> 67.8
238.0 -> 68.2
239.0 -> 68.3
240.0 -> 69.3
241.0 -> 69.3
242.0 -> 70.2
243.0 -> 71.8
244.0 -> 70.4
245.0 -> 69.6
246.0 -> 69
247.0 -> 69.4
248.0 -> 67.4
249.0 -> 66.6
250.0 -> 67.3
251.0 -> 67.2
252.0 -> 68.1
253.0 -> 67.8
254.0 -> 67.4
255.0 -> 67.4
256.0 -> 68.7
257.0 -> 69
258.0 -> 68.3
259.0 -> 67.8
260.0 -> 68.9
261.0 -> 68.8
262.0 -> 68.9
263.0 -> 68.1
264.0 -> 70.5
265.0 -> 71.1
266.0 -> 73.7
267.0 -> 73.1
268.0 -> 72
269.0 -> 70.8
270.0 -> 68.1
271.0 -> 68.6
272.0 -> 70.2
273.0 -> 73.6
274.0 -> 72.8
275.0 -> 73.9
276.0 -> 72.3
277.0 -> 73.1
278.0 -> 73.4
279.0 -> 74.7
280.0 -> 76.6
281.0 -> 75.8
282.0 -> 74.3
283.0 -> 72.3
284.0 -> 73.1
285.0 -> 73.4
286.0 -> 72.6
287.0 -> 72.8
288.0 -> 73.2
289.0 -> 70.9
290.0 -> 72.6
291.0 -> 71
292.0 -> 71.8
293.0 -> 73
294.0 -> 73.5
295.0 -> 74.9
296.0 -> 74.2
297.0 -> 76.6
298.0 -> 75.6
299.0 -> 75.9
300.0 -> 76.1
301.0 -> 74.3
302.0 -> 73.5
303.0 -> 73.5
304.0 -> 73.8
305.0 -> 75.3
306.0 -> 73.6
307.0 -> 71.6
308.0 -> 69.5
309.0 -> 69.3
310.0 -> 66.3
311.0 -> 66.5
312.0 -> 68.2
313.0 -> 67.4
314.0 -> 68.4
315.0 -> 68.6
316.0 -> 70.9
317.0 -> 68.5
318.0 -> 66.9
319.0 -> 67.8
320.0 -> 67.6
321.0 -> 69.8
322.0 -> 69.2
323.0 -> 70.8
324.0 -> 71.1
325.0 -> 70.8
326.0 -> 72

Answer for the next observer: 2.0 yr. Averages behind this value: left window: 74.4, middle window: 66.1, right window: 73.2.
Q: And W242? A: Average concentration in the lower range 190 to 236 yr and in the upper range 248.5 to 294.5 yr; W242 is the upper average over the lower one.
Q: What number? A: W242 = 1.08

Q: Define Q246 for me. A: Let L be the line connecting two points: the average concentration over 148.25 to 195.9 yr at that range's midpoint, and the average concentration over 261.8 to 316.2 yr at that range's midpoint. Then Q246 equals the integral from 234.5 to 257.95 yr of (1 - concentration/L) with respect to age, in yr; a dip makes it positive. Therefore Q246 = 0.7 yr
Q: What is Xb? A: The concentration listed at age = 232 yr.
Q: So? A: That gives 64.3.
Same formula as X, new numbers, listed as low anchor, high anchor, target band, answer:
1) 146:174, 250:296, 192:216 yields 1.6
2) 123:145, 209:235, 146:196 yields 3.0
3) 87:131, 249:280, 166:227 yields 4.2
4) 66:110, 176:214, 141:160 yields -0.5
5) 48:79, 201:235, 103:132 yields -3.2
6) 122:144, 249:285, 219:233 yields 1.4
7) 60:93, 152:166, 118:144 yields -2.2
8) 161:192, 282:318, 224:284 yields 1.4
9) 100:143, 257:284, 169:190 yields 1.6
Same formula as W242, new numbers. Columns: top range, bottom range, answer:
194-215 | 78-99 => 0.86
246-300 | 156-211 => 1.06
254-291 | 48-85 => 1.05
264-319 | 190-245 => 1.09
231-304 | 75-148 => 0.95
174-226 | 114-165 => 0.91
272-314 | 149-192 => 1.06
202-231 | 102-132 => 0.91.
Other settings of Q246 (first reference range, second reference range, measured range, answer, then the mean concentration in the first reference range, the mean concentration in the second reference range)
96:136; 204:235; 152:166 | 0.4 yr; 73.7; 66.4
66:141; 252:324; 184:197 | 1.7 yr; 74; 71.3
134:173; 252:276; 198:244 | 2.6 yr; 72.2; 70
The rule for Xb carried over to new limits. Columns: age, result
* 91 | 76.7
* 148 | 70.4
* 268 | 72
